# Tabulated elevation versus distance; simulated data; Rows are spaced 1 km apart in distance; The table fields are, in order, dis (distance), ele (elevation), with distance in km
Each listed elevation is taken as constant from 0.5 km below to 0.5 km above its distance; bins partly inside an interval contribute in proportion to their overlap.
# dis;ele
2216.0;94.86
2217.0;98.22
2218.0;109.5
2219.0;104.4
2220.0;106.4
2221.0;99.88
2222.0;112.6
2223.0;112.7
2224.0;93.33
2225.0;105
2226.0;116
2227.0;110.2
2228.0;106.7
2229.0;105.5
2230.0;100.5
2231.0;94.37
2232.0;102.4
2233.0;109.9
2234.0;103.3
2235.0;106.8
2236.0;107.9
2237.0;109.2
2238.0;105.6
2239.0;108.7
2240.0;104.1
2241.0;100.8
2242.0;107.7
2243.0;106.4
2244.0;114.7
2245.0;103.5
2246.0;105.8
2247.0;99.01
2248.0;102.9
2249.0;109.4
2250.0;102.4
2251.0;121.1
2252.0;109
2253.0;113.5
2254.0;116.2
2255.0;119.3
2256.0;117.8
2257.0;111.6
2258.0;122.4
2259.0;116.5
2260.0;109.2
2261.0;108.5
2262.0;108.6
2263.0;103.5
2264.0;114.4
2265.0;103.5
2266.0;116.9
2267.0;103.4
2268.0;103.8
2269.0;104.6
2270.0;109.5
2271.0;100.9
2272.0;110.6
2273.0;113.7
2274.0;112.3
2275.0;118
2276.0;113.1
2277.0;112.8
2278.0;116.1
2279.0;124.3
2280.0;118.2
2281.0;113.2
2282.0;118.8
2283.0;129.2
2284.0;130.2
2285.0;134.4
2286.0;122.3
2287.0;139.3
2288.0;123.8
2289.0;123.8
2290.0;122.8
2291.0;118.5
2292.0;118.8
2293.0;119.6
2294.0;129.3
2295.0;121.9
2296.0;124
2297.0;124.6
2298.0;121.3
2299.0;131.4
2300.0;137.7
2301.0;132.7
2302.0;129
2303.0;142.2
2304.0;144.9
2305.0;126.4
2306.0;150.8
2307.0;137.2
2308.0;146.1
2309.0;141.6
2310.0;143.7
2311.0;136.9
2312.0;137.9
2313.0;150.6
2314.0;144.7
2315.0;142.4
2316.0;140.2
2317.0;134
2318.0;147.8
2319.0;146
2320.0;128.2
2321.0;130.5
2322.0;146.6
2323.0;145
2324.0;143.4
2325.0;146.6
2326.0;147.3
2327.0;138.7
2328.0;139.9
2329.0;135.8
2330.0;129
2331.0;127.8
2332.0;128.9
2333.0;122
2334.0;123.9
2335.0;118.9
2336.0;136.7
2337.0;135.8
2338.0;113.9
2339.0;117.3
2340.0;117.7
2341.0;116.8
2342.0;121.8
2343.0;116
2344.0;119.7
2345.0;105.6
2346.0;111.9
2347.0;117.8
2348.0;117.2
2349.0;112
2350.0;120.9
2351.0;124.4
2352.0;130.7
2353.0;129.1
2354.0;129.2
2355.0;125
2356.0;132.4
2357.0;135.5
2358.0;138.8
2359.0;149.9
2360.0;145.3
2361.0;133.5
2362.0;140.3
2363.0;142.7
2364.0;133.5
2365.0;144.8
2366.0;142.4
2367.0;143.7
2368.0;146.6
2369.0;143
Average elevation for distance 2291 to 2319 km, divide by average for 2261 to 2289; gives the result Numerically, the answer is 1.17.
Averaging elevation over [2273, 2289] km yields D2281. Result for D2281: 122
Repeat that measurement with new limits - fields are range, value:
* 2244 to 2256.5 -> 110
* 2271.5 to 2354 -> 129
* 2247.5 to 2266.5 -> 112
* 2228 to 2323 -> 120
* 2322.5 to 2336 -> 134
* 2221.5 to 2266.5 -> 108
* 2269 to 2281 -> 113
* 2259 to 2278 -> 110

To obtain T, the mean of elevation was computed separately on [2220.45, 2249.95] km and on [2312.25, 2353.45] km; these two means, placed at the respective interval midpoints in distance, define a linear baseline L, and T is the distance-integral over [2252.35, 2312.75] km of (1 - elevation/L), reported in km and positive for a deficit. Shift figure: -2.29 km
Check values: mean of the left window 106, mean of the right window 130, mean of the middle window 122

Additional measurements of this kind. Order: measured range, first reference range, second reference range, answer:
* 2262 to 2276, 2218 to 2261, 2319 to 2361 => 0.6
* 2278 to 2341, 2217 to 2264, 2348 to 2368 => -4.4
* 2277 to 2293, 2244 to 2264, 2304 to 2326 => 0.4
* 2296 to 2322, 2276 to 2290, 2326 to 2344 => -2.7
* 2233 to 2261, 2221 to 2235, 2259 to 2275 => -0.6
